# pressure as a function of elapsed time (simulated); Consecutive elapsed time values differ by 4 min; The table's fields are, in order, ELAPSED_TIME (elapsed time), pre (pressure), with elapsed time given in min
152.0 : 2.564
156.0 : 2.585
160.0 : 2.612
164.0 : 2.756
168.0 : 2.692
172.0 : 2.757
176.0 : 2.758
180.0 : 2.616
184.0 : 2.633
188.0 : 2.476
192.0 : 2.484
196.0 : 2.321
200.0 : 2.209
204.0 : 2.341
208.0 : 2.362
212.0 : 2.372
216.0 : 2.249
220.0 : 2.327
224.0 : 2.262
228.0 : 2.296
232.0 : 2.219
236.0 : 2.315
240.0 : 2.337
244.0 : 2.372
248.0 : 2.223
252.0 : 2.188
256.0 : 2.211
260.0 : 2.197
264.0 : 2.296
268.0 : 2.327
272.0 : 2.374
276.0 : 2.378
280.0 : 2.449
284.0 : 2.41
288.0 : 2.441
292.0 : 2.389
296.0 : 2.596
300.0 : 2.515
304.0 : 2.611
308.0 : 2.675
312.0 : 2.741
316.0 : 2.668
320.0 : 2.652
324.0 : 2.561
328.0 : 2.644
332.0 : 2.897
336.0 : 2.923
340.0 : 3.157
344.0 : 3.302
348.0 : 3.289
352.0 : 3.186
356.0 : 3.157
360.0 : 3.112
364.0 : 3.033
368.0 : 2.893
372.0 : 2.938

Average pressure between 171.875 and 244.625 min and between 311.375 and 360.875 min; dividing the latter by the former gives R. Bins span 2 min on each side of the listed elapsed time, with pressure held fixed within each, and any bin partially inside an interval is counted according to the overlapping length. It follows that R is 1.23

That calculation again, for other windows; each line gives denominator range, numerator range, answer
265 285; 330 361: 1.31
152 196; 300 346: 1.07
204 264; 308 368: 1.29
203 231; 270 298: 1.05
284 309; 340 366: 1.26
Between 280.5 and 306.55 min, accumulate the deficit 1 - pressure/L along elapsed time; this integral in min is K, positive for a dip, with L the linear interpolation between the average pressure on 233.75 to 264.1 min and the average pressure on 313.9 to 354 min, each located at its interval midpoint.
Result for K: 1.2 min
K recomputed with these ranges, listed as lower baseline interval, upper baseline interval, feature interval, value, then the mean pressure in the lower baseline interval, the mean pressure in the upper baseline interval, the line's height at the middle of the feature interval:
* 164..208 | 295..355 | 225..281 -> 8.0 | 2.53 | 2.84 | 2.68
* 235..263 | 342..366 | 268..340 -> 3.9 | 2.26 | 3.18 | 2.74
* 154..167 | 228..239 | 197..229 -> 1.1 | 2.65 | 2.28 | 2.38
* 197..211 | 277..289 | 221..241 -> 0.6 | 2.31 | 2.43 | 2.35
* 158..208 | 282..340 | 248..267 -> 2.7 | 2.55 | 2.64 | 2.6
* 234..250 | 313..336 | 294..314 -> -0.1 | 2.31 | 2.71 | 2.61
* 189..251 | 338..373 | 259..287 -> 2.9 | 2.31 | 3.12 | 2.63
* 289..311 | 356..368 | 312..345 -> -0.5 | 2.56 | 3.06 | 2.79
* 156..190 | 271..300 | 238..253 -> 1.4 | 2.66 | 2.44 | 2.52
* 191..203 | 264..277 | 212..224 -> 0.2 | 2.33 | 2.35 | 2.33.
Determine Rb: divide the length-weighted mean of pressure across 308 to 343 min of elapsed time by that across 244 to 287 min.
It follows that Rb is 1.21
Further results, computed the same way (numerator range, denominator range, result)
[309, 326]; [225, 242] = 1.16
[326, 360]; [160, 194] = 1.16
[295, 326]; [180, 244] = 1.12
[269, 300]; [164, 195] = 0.93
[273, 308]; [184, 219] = 1.05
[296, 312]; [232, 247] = 1.13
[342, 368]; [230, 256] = 1.39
